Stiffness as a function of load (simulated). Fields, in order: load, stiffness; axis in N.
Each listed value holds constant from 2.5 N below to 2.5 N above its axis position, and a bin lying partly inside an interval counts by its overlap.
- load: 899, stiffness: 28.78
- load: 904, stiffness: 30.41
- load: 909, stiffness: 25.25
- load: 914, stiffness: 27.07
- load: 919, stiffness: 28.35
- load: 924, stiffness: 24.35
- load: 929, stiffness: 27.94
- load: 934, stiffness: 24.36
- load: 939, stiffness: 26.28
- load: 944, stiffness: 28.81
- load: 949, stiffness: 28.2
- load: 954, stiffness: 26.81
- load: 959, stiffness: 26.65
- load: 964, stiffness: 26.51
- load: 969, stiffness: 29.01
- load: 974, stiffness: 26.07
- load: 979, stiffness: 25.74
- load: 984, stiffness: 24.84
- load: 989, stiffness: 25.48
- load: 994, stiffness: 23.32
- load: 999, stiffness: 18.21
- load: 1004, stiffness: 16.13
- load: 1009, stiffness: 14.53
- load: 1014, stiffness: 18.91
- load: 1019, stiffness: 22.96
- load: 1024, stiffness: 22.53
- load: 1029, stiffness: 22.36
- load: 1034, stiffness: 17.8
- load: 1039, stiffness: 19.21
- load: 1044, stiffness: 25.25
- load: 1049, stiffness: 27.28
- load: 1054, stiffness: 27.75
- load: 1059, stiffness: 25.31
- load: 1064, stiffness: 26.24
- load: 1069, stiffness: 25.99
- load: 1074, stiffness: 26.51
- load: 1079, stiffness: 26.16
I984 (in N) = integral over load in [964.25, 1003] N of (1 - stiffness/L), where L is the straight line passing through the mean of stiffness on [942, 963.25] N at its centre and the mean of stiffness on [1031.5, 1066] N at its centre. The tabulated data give 2.9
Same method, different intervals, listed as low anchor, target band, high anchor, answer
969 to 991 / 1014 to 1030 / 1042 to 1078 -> 2.50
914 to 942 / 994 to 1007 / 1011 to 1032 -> 2.49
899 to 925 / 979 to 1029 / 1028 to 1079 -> 8.70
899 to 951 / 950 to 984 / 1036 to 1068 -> -0.29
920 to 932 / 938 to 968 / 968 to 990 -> -1.29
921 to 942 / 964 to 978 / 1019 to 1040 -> -1.94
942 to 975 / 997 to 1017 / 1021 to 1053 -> 6.06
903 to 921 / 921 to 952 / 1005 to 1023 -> -1.56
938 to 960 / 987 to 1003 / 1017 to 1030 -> 1.87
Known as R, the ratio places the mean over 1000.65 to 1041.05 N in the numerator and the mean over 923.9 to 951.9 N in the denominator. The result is 0.72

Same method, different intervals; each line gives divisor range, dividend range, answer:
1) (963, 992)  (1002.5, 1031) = 0.75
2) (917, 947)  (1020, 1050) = 0.83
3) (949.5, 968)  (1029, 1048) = 0.80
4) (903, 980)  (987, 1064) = 0.81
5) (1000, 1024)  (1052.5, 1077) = 1.41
